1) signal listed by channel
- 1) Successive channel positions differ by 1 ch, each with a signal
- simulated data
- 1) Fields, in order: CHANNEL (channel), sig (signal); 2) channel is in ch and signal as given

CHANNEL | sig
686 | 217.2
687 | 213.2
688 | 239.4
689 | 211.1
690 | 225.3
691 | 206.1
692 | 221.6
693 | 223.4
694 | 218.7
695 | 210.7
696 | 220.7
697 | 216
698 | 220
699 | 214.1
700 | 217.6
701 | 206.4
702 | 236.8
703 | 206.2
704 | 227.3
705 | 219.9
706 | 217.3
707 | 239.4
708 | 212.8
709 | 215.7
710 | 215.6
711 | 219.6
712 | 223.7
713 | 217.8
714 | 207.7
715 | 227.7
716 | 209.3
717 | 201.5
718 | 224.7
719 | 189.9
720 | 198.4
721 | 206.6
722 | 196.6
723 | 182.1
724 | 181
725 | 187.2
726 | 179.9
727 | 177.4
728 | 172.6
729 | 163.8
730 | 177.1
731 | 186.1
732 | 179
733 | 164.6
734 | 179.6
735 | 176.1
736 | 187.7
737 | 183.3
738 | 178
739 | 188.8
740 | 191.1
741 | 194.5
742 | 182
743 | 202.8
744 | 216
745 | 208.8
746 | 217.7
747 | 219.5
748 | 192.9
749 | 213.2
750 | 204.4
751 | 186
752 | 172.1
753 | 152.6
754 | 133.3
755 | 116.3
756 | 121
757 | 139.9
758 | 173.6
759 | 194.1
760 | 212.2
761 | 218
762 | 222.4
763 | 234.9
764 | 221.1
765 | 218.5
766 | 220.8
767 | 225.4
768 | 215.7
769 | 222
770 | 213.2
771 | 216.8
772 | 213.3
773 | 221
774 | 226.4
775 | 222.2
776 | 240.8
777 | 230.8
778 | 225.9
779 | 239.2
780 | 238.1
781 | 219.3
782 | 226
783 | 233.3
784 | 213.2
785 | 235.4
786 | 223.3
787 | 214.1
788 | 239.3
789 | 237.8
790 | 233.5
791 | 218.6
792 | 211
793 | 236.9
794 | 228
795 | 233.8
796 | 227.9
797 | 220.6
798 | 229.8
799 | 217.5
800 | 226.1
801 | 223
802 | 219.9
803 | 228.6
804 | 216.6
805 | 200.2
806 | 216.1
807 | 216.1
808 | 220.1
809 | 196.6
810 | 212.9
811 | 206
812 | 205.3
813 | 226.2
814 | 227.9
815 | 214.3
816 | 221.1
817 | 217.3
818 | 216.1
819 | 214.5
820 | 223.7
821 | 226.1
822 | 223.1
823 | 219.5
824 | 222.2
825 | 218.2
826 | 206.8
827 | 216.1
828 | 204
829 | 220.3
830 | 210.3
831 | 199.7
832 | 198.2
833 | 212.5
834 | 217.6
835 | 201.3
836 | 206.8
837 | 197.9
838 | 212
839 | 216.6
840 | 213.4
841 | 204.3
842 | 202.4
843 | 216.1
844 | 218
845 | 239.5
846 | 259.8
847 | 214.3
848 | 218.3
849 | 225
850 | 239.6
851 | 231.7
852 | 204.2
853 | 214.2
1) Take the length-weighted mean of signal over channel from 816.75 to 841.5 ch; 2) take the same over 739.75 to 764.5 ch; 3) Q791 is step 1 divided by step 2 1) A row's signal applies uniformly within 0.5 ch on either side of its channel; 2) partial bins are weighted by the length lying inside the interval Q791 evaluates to 1.12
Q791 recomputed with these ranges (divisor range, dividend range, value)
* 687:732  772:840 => 1.05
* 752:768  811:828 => 1.16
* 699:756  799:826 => 1.11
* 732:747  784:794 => 1.19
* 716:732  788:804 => 1.20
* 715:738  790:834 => 1.16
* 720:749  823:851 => 1.14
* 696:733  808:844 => 1.04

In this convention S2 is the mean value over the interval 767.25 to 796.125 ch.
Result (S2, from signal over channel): 226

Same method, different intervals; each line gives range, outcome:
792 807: 223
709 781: 199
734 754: 191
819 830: 217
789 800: 226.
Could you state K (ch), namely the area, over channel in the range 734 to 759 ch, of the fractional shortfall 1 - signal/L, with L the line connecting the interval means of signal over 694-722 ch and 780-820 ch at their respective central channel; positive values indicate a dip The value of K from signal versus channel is 4.2 ch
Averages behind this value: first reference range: 215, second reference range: 221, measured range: 182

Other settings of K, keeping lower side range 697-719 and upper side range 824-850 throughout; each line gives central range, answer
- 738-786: 2.5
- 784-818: -0.9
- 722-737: 2.6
